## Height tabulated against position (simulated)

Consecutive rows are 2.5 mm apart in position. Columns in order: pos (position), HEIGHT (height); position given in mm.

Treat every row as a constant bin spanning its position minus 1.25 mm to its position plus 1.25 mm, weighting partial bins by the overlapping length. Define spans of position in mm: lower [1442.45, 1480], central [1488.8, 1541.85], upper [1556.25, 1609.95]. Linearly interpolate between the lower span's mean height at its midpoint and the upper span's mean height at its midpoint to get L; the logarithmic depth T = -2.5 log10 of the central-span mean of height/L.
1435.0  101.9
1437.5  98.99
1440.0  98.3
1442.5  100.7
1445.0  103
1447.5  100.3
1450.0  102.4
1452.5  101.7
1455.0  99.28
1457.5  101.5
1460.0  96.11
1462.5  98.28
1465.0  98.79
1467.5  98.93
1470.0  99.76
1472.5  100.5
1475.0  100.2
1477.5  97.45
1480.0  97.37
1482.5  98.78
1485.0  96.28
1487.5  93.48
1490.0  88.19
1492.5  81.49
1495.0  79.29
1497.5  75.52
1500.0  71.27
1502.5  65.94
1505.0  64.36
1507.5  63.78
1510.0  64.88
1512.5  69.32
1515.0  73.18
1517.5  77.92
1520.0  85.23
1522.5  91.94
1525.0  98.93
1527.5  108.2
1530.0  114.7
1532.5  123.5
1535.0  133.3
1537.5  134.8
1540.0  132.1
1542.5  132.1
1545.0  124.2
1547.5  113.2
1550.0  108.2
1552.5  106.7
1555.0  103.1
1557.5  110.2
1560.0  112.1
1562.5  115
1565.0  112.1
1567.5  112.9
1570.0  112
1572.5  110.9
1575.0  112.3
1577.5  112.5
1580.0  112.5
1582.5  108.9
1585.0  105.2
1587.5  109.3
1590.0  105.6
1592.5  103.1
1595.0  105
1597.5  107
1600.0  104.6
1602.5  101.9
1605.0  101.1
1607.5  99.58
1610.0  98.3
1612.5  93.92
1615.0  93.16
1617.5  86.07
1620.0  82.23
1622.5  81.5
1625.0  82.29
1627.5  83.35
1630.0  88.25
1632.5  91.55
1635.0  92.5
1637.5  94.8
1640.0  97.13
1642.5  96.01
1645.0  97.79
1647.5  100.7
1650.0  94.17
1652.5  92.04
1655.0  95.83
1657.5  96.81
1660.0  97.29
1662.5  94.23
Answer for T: 0.14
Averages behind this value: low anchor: 99.8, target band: 90.8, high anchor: 108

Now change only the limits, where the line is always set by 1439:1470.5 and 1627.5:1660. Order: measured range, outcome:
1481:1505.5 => 0.20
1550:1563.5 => -0.13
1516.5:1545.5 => -0.16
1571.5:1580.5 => -0.16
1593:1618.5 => -0.04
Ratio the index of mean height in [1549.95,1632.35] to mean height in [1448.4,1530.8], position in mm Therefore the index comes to 1.1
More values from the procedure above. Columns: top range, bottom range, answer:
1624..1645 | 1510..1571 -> 0.85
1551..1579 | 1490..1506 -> 1.49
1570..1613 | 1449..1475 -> 1.06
